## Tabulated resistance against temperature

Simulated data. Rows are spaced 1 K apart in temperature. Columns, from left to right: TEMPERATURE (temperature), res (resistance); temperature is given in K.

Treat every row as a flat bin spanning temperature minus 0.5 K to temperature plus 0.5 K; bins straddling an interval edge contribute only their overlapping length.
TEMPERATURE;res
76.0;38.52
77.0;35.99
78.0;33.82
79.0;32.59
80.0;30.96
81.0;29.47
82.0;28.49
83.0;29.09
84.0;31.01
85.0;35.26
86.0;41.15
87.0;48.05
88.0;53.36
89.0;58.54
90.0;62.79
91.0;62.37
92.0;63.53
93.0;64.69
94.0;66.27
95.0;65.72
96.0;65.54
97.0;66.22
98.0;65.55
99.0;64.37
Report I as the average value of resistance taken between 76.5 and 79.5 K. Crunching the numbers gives 34.1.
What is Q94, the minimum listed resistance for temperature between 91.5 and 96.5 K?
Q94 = 63.53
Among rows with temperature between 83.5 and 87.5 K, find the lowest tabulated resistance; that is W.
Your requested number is 31.01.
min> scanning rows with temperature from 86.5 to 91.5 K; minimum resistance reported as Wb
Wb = 48.05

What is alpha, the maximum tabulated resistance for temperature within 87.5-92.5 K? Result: 63.53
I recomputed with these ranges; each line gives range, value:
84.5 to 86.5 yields 38.2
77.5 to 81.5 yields 31.7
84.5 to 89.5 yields 47.3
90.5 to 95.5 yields 64.5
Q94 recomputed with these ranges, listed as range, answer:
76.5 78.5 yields 33.82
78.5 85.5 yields 28.49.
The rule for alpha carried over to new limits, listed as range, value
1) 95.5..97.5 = 66.22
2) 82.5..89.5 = 58.54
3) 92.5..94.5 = 66.27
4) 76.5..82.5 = 35.99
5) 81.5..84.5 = 31.01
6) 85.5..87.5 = 48.05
